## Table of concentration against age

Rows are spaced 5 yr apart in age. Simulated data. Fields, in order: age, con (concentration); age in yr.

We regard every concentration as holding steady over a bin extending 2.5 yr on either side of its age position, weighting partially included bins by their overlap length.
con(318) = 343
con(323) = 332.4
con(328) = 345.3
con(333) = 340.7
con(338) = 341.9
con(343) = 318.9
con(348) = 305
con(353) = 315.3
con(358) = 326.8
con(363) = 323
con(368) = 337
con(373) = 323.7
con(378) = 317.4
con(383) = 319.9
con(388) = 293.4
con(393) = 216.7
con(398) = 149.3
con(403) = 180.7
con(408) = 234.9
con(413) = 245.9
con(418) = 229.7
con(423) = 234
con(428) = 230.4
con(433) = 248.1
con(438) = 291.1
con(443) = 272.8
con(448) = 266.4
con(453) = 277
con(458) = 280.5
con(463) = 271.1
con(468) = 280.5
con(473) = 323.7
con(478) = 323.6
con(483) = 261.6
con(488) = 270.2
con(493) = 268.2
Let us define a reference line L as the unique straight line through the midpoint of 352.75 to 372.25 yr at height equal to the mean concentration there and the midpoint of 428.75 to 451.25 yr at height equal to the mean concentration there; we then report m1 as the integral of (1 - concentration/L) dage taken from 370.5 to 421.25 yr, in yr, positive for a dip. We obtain 8.6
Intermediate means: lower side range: 327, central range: 251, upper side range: 267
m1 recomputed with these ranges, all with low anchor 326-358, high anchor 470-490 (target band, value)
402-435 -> 8.4 yr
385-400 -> 4.3 yr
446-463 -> 1.5 yr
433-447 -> 1.4 yr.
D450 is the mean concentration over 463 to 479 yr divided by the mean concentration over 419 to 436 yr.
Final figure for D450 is 1.3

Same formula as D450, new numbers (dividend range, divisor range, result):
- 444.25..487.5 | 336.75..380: 0.88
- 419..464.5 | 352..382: 0.81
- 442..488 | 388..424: 1.30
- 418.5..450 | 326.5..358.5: 0.78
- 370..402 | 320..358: 0.81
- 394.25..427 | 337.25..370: 0.66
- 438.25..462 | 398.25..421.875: 1.27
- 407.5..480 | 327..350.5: 0.81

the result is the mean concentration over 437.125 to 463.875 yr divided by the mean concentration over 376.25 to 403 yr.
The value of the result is 1.10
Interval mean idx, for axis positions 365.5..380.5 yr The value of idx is 326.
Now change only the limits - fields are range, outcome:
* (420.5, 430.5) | 232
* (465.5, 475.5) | 302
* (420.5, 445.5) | 255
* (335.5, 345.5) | 330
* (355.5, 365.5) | 325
